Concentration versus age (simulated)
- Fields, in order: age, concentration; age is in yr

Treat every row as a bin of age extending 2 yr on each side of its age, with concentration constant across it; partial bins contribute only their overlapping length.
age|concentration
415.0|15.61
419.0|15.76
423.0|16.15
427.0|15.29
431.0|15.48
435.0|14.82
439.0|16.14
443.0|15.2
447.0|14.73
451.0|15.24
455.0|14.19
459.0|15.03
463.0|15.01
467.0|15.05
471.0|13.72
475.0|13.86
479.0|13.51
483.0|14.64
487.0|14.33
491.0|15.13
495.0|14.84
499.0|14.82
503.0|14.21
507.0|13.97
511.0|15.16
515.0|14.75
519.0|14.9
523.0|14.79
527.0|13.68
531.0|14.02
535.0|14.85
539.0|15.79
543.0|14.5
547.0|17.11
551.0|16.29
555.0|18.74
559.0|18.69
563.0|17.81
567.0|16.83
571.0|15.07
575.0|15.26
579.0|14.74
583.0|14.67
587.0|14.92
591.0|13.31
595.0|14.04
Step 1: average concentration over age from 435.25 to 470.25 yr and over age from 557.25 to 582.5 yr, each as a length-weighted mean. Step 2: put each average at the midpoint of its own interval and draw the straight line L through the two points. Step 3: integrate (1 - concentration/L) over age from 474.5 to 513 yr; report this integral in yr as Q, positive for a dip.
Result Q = 2.5 yr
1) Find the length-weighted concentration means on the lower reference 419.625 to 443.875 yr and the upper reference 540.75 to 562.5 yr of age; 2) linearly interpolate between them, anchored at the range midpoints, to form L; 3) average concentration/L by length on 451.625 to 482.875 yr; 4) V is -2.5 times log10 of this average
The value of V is 0.11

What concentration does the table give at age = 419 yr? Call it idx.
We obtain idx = 15.76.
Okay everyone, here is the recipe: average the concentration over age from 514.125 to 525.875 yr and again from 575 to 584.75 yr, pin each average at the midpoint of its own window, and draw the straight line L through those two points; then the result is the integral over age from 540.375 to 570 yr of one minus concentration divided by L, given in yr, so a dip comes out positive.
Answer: -4.5 yr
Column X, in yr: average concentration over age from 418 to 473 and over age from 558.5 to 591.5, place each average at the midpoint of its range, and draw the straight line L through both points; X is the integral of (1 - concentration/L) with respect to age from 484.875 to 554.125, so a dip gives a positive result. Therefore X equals 2.17 yr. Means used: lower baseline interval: 15.1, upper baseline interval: 15.7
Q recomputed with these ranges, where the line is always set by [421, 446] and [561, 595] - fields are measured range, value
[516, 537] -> 1.2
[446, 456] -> 0.4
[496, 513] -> 0.9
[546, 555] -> -1.1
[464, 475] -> 0.8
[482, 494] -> 0.5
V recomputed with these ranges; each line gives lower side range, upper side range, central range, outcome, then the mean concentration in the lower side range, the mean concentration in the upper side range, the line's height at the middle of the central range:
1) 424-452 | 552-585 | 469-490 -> 0.12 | 15.3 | 16.5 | 15.7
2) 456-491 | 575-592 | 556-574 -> -0.17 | 14.4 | 14.6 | 14.6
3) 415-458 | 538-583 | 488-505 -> 0.08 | 15.3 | 16.4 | 15.8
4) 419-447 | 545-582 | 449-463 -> 0.06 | 15.5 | 16.7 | 15.7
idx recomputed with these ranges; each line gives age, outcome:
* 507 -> 13.97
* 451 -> 15.24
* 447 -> 14.73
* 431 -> 15.48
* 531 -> 14.02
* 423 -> 16.15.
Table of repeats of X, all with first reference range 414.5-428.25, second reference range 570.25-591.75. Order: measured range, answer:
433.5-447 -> 0.26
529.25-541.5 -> 0.10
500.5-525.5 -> 0.88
